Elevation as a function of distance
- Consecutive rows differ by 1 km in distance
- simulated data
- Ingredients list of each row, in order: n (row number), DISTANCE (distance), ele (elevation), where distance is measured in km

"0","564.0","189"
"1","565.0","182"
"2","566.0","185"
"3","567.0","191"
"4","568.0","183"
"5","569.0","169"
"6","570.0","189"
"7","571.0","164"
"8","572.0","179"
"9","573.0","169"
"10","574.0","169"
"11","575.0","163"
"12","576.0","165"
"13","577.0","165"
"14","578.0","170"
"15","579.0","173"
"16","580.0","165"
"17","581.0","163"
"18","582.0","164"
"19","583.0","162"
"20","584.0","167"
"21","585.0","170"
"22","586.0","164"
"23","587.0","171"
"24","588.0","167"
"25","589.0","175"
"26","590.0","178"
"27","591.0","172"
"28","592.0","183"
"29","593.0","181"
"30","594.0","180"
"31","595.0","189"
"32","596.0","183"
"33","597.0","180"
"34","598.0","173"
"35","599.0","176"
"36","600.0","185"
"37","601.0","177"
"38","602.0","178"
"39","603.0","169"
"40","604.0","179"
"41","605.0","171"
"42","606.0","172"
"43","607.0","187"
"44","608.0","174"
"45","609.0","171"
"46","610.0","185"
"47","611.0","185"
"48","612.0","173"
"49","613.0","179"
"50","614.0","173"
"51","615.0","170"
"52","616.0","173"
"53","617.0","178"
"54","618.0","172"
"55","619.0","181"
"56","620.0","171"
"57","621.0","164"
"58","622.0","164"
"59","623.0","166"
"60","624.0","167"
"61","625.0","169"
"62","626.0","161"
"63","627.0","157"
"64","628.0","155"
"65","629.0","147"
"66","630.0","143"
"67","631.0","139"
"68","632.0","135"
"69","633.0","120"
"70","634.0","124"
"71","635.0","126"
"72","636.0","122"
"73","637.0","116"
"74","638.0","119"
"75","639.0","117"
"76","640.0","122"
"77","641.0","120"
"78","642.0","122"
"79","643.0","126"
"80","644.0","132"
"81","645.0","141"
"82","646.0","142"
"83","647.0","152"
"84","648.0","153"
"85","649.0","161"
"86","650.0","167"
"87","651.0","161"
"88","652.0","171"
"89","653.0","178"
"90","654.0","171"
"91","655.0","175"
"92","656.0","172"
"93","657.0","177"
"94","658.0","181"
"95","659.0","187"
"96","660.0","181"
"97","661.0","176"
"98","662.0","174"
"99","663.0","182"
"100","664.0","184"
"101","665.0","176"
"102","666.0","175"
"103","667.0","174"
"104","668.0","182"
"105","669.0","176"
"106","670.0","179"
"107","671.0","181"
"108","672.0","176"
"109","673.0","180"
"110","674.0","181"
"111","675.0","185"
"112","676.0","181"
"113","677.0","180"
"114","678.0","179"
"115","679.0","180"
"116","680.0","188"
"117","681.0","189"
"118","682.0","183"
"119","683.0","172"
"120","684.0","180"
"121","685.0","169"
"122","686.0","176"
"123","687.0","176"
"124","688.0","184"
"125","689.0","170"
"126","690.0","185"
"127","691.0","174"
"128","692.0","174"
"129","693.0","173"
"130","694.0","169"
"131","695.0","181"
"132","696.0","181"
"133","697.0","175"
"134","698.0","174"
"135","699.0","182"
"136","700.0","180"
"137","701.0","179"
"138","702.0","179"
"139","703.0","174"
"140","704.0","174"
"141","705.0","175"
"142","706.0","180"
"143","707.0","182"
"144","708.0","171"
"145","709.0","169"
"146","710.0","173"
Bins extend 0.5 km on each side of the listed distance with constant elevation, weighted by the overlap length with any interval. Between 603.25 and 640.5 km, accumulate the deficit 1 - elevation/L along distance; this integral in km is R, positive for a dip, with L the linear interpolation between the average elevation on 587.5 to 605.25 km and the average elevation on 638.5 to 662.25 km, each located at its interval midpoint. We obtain 2.33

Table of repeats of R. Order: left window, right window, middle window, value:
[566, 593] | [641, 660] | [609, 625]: -0.80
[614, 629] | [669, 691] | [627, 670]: 4.76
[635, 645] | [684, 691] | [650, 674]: -4.76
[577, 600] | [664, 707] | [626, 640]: 3.39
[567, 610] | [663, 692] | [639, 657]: 2.70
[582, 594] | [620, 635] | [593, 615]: -1.98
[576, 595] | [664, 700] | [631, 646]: 4.24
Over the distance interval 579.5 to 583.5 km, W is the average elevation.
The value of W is 164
